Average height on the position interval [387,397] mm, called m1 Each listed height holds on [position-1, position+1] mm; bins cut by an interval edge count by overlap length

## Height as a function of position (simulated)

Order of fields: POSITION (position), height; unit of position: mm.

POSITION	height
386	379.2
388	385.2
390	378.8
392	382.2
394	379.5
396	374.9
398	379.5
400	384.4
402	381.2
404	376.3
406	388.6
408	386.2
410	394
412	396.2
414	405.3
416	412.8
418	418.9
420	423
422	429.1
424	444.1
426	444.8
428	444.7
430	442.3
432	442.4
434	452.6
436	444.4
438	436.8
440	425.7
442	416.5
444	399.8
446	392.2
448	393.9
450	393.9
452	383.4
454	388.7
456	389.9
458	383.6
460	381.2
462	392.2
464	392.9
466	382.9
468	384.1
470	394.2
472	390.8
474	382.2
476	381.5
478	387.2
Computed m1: 380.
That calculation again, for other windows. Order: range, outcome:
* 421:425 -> 437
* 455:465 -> 388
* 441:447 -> 403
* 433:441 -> 440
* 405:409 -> 387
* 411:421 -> 411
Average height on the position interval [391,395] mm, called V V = 381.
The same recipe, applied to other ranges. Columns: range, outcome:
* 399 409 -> 383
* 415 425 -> 426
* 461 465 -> 393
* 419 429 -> 437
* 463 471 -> 389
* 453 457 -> 389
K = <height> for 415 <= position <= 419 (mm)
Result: 416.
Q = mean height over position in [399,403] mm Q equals 383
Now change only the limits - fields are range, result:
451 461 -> 385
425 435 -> 445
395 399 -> 377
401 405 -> 379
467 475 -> 388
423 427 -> 444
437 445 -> 420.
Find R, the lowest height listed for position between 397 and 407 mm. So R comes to 376.3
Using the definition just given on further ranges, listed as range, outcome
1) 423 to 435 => 442.3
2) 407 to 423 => 386.2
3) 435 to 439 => 436.8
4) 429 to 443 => 416.5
